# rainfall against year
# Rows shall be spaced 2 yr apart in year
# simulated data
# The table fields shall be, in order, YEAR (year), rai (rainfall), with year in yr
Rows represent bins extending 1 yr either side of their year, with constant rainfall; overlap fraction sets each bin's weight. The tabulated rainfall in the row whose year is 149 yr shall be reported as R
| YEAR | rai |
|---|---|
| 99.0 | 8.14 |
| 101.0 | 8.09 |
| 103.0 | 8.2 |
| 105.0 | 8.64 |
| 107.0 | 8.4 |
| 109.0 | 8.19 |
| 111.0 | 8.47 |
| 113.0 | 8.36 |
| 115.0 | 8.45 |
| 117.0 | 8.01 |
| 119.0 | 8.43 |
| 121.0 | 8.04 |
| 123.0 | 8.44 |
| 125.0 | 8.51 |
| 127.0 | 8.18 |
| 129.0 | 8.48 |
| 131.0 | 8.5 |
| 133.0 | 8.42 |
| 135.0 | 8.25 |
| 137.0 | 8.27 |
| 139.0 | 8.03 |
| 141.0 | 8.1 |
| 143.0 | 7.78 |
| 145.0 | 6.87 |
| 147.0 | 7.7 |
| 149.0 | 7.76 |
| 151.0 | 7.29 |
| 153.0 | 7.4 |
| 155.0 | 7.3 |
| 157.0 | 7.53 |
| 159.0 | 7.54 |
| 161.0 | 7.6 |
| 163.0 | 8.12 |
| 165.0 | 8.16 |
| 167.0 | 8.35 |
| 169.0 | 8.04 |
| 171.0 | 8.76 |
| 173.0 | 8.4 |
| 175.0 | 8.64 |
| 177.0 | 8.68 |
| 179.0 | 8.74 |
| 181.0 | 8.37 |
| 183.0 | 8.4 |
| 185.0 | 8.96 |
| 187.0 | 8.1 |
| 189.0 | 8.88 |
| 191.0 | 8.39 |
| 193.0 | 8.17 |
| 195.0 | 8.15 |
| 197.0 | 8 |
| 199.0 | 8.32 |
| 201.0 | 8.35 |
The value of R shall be 7.76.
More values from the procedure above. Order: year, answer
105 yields 8.64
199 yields 8.32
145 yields 6.87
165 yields 8.16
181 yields 8.37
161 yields 7.6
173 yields 8.4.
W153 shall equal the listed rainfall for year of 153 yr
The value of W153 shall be 7.4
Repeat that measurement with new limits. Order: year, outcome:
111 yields 8.47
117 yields 8.01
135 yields 8.25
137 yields 8.27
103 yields 8.2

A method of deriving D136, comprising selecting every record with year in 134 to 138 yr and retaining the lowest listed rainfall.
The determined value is 8.25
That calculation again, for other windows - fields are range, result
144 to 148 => 6.87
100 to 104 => 8.09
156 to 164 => 7.53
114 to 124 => 8.01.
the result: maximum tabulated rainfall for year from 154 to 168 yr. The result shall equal 8.35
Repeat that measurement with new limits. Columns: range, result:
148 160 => 7.76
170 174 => 8.76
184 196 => 8.96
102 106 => 8.64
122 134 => 8.51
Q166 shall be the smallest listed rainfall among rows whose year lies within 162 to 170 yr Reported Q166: 8.04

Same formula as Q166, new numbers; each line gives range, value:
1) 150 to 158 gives 7.29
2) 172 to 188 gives 8.1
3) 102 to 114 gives 8.19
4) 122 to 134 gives 8.18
